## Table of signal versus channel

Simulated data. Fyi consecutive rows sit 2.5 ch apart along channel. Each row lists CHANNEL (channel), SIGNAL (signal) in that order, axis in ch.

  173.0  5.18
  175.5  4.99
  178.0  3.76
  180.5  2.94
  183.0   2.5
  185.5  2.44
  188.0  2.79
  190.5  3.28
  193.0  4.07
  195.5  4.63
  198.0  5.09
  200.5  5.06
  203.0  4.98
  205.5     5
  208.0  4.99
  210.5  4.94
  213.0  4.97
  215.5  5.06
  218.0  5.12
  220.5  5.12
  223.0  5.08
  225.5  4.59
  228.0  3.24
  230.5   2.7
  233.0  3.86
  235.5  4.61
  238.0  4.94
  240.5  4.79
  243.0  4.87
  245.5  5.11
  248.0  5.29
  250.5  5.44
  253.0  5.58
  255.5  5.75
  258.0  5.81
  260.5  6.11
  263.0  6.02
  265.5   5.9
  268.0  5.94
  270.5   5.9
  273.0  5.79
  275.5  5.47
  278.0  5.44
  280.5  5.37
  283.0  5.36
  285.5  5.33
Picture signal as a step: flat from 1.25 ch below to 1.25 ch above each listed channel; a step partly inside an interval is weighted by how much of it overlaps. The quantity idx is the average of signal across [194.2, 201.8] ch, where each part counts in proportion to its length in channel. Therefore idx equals 4.92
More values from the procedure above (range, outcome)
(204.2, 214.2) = 4.98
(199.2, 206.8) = 5.01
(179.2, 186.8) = 2.64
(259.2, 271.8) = 5.97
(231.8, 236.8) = 4.25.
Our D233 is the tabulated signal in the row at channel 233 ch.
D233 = 3.86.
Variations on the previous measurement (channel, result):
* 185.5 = 2.44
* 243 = 4.87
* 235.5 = 4.61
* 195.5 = 4.63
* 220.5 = 5.12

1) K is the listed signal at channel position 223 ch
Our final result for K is 5.08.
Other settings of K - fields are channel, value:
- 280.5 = 5.37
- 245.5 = 5.11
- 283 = 5.36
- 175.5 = 4.99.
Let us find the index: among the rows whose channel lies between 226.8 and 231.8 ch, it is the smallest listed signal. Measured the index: 2.7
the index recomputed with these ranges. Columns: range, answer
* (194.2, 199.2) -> 4.63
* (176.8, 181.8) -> 2.94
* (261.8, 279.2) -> 5.44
